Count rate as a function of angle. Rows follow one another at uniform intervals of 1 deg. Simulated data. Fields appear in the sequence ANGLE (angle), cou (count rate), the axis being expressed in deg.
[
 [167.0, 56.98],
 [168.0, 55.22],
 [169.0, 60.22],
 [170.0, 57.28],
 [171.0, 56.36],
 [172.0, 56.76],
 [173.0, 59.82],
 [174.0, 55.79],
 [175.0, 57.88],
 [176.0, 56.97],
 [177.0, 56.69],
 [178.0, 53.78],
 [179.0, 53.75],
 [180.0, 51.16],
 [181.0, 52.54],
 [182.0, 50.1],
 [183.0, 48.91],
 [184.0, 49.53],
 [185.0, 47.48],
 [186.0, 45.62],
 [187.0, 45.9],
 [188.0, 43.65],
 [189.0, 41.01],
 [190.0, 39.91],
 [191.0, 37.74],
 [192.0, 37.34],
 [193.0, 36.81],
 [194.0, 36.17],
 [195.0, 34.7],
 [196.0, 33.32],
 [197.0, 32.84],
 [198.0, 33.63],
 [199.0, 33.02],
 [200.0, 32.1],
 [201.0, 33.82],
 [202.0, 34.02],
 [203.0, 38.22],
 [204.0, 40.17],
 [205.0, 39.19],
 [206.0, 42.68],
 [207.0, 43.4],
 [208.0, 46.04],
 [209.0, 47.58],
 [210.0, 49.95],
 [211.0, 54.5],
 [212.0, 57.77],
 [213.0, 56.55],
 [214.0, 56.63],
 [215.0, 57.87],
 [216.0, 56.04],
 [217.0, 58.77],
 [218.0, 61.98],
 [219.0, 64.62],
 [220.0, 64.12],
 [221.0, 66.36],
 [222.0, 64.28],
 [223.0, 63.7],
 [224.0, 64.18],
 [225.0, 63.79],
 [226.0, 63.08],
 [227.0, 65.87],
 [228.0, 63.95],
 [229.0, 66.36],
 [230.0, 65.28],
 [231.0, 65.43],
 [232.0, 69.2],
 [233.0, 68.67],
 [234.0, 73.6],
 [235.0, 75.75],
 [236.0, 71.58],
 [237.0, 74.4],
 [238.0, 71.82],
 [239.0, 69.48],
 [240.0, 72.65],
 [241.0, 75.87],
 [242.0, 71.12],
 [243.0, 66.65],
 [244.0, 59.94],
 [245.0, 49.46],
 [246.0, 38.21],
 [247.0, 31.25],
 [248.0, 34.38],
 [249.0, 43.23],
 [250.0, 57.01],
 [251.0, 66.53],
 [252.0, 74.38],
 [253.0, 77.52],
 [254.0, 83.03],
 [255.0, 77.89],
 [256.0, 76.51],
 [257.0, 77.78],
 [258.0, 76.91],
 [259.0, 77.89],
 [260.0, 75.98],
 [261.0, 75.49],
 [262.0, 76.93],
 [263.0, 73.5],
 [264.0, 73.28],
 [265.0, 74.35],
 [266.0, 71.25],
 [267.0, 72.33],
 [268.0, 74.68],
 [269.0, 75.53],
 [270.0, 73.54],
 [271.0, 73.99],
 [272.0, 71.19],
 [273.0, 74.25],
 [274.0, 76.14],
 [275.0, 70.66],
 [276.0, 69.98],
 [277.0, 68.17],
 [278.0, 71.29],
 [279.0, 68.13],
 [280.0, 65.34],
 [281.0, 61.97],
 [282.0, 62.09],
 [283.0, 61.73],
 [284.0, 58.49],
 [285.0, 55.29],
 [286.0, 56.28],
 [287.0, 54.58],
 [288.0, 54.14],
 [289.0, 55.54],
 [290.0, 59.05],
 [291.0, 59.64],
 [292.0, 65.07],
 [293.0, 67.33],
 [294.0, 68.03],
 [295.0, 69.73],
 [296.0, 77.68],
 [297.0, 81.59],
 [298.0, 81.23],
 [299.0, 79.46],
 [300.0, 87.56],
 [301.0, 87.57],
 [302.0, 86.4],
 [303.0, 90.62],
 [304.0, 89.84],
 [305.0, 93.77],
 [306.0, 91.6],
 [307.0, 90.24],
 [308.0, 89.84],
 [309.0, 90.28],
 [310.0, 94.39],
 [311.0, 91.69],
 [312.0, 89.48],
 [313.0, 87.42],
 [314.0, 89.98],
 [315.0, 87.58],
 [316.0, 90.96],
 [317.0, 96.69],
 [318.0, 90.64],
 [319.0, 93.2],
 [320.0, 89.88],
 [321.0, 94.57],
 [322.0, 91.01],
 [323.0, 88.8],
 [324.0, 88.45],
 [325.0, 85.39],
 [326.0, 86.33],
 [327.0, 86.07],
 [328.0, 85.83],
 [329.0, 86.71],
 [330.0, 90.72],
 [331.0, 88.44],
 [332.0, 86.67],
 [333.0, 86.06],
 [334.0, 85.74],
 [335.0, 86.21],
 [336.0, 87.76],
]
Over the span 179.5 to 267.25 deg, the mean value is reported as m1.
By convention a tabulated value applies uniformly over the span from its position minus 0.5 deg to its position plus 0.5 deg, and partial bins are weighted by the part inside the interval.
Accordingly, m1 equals 57.2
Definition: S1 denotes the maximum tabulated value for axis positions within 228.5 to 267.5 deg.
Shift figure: 83.03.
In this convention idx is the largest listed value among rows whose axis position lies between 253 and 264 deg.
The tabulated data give 83.03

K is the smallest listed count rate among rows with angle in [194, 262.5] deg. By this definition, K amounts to 31.25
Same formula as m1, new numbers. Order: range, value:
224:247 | 65.6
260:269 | 74.2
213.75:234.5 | 64.1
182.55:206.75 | 39.1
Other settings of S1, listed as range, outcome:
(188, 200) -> 43.65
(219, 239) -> 75.75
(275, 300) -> 87.56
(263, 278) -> 76.14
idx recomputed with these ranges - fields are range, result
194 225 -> 66.36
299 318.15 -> 96.69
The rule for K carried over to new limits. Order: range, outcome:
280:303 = 54.14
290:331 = 59.05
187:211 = 32.1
